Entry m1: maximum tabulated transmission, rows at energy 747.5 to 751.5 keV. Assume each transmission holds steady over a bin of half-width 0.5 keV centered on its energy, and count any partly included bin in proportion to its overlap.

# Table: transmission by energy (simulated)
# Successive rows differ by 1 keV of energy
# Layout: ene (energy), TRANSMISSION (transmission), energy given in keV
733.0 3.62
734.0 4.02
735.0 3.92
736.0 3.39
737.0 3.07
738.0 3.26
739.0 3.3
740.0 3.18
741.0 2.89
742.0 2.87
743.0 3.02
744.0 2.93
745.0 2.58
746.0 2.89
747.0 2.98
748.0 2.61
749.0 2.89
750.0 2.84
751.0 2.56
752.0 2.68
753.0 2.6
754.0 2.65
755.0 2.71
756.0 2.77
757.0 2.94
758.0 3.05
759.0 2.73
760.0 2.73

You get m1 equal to 2.89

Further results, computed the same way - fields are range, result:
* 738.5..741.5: 3.3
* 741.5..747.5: 3.02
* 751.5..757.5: 2.94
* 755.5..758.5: 3.05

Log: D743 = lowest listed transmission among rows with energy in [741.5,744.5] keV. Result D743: 2.87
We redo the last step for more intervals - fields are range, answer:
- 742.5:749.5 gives 2.58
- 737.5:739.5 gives 3.26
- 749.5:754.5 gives 2.56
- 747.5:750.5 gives 2.61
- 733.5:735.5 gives 3.92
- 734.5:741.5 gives 2.89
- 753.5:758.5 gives 2.65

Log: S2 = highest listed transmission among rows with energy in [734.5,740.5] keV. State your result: 3.92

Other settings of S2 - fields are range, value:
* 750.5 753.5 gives 2.68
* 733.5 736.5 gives 4.02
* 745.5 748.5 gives 2.98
